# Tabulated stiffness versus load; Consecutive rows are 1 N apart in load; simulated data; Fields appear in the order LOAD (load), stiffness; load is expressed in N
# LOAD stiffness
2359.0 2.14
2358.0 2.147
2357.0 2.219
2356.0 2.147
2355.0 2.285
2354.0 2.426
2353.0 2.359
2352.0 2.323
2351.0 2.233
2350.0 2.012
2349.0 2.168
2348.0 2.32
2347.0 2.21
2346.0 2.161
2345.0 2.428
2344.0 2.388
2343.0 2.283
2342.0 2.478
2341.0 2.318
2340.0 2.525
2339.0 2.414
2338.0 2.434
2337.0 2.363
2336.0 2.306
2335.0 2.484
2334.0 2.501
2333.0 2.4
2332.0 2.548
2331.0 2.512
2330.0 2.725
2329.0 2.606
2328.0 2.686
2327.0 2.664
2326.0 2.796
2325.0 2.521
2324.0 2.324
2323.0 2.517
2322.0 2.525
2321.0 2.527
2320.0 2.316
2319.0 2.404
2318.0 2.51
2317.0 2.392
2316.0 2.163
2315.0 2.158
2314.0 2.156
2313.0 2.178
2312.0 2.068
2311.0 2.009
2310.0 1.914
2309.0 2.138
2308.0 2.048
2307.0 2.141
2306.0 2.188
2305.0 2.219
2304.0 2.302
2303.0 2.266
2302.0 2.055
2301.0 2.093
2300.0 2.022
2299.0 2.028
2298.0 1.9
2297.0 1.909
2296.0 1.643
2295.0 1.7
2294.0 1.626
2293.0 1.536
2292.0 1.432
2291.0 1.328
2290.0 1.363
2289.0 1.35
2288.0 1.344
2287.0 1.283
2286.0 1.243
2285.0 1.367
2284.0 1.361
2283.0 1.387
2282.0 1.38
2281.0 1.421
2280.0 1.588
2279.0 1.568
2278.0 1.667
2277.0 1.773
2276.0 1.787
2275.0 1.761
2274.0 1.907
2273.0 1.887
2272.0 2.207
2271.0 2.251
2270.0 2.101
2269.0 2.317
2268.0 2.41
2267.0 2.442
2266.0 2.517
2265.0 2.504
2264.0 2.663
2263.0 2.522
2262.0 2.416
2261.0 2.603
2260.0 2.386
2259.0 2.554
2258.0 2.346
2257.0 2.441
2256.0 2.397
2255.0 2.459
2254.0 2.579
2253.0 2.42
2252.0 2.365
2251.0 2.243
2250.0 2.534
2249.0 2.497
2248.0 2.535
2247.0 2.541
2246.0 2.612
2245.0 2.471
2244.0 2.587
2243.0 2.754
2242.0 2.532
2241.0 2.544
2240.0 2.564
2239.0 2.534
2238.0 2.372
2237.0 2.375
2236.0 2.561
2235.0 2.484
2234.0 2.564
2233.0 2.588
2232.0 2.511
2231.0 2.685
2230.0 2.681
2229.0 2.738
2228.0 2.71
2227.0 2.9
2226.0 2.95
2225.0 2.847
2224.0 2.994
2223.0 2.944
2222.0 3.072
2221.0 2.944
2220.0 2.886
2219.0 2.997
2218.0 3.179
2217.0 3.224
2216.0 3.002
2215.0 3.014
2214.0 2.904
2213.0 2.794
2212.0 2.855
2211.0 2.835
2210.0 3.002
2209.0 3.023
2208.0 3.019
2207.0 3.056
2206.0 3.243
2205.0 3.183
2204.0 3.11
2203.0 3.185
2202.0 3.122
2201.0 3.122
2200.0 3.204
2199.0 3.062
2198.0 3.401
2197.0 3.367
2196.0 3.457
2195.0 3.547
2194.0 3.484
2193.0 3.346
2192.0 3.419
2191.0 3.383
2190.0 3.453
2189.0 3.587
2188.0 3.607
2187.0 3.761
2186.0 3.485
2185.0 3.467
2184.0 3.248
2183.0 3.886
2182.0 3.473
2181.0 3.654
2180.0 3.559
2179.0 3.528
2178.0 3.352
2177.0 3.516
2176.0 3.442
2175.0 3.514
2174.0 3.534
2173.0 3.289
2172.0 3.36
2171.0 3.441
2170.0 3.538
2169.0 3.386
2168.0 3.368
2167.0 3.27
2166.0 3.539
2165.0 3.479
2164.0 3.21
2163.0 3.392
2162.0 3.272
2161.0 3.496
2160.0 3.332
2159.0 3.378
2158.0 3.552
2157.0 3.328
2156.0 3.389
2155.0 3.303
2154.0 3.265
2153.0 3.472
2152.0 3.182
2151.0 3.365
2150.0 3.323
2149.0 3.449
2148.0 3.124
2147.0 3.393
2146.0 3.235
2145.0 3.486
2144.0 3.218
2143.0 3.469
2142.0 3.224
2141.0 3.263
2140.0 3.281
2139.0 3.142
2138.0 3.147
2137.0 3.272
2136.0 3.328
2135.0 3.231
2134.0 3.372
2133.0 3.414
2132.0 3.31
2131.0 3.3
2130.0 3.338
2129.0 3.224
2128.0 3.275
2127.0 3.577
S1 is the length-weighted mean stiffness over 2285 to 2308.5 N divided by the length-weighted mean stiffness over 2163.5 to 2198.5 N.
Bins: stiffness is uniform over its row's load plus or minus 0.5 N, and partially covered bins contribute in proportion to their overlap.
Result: 0.51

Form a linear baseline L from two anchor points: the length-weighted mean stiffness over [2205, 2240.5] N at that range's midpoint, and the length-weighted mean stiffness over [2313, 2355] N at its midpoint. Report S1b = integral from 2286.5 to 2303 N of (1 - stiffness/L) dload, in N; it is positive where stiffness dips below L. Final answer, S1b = 5.6 N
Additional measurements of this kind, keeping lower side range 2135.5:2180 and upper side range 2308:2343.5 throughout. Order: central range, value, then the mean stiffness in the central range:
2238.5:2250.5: 1.3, 2.56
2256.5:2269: 1.3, 2.48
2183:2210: -1.6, 3.33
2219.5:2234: 0.8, 2.81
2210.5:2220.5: 0.2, 2.97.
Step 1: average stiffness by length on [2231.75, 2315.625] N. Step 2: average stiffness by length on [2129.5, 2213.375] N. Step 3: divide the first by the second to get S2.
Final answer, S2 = 0.6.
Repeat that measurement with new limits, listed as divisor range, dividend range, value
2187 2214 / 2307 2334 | 0.74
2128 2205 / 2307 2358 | 0.70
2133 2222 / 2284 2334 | 0.63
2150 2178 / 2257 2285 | 0.61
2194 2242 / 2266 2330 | 0.68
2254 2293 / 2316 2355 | 1.24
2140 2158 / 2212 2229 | 0.89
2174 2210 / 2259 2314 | 0.57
